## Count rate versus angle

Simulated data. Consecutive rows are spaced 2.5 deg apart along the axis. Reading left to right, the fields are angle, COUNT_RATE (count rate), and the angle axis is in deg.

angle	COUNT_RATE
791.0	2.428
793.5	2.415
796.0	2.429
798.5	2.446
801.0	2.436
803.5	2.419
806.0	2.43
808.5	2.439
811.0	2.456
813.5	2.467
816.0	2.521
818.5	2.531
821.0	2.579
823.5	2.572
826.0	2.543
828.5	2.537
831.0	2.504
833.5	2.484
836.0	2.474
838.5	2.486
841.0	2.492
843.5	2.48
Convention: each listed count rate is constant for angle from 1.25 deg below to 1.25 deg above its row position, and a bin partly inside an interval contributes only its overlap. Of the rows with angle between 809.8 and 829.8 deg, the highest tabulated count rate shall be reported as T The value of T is 2.579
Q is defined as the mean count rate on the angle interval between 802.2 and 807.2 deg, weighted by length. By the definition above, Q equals 2.42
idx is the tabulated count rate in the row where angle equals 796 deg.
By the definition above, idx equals 2.429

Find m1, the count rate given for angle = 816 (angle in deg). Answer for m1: 2.521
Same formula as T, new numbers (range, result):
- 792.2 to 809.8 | 2.446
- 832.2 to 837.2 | 2.484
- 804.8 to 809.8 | 2.439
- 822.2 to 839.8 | 2.572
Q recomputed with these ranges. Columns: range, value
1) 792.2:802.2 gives 2.43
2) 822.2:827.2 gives 2.56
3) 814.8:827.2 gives 2.55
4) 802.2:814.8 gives 2.44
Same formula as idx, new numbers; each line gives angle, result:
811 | 2.456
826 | 2.543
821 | 2.579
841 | 2.492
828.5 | 2.537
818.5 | 2.531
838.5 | 2.486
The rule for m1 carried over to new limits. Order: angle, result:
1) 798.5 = 2.446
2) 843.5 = 2.48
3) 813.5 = 2.467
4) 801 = 2.436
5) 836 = 2.474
